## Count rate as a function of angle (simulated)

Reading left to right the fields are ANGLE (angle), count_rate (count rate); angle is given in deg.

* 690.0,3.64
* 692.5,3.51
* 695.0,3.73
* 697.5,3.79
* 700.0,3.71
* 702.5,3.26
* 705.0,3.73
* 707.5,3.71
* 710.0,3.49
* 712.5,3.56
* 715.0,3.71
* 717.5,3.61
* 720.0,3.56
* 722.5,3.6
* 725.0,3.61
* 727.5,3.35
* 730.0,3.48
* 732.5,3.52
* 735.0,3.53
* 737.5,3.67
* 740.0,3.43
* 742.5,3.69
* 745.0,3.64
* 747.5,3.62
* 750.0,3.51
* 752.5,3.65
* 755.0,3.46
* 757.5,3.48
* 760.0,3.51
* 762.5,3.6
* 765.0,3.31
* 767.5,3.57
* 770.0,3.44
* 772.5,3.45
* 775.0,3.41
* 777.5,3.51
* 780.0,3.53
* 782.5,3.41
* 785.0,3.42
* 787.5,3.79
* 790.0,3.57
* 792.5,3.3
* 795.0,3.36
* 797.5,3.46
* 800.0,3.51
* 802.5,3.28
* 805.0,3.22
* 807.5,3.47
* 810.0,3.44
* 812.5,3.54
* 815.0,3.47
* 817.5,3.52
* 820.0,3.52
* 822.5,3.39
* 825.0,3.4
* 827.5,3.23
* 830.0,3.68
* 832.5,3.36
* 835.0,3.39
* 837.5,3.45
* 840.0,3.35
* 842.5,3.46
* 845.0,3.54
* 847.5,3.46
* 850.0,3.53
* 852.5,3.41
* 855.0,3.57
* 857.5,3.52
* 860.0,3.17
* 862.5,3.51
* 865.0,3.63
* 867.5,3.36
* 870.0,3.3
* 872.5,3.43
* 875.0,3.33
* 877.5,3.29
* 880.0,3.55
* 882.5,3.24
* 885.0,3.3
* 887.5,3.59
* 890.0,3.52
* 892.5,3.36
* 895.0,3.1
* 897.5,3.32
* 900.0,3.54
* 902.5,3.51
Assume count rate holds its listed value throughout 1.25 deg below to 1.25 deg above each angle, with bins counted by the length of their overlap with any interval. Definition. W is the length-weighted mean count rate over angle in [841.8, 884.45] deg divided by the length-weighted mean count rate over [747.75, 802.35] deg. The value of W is 0.98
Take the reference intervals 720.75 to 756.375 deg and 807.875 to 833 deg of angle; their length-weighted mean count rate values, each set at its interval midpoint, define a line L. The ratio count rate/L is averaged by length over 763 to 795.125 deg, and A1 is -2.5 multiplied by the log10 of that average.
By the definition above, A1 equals 0.01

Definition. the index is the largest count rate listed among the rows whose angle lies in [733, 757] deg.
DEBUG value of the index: 3.69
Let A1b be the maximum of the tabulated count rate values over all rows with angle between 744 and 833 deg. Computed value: 3.79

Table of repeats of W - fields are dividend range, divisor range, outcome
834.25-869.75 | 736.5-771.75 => 0.97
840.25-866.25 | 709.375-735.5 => 0.98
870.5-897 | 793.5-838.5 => 0.98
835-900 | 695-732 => 0.95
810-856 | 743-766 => 0.98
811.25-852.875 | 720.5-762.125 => 0.97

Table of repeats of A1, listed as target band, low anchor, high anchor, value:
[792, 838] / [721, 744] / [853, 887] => 0.01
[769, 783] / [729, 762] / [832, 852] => 0.02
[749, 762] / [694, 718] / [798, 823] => 0.00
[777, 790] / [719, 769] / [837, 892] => -0.01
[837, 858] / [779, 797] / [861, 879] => -0.02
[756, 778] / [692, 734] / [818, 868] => 0.02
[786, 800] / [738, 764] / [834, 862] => 0.00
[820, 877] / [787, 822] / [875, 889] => 0.00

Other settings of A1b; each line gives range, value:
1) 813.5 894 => 3.68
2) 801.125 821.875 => 3.54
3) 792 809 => 3.51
